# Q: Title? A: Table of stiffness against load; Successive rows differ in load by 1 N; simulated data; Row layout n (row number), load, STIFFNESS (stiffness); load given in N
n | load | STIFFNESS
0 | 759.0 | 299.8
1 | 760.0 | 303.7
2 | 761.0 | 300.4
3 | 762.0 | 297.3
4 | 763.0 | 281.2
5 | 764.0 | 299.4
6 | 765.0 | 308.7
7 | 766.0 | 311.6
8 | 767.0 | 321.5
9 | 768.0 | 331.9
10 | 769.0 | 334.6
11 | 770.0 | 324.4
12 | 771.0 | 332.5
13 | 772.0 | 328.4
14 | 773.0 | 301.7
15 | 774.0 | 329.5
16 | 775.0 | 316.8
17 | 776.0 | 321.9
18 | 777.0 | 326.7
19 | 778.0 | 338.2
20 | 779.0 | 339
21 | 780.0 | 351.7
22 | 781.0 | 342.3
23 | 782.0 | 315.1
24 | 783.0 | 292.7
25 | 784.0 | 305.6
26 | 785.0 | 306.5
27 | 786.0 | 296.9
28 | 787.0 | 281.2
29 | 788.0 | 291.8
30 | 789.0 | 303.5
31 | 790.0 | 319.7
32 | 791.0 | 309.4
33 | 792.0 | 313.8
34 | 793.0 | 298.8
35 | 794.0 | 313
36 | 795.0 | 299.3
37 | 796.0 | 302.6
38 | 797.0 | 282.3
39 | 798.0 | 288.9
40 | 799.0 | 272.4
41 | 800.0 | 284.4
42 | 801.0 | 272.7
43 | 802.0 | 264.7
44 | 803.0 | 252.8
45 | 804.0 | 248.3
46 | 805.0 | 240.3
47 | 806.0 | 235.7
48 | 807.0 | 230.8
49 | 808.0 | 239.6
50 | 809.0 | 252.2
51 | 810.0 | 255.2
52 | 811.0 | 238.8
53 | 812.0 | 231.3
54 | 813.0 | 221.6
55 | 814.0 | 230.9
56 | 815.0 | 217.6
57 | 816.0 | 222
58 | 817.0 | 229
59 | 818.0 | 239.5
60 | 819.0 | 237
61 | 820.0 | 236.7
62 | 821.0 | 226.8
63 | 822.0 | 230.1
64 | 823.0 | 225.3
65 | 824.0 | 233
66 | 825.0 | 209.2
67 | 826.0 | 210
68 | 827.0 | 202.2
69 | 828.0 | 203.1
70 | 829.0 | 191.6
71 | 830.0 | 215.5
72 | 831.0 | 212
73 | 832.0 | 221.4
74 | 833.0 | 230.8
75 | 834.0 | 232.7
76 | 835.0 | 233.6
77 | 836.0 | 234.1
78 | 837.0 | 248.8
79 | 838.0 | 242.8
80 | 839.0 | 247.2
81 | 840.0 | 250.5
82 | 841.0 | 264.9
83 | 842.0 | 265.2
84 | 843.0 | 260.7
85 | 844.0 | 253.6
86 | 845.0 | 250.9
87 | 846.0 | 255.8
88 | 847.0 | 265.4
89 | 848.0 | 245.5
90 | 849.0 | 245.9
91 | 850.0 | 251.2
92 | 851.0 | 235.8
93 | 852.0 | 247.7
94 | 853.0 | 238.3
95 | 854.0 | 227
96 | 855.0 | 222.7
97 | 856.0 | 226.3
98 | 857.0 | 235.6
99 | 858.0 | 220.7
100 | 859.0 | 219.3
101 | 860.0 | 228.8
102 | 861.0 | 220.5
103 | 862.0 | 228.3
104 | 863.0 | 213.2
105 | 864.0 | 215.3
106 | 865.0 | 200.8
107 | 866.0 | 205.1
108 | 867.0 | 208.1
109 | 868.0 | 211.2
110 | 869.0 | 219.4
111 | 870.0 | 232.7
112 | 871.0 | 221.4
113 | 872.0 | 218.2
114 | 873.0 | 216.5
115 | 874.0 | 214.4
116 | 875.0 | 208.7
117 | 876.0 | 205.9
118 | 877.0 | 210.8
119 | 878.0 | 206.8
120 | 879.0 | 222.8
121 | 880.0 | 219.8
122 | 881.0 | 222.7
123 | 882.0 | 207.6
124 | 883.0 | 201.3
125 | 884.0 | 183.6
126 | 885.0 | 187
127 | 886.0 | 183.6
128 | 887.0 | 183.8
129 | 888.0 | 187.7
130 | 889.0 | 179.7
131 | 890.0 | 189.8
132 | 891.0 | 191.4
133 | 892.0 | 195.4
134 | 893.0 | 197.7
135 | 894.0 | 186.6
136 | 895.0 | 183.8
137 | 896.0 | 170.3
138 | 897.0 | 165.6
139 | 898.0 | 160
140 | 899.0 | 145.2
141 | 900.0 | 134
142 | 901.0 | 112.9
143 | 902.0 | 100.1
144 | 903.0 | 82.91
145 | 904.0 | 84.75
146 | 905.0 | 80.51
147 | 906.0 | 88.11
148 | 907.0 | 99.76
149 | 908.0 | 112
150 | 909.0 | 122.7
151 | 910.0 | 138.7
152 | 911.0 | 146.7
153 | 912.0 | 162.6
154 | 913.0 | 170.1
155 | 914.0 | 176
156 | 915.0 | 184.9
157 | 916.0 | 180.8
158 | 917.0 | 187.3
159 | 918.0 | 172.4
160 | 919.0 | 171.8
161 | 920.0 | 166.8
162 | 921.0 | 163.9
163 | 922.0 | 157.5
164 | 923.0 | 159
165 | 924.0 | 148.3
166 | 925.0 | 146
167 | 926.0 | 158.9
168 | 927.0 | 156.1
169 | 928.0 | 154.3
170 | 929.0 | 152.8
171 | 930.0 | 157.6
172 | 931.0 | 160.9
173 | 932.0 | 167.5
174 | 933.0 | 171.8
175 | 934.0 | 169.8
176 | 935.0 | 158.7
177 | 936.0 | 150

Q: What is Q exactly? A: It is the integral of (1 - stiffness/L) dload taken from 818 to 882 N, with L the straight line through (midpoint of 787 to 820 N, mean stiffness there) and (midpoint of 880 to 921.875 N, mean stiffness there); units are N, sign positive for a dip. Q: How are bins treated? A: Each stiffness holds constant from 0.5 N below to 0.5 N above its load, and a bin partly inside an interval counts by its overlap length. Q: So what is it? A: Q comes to -4.4 N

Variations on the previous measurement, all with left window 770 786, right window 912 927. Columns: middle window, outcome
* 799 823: 3.8 N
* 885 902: 2.1 N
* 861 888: 0.9 N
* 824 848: 2.1 N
